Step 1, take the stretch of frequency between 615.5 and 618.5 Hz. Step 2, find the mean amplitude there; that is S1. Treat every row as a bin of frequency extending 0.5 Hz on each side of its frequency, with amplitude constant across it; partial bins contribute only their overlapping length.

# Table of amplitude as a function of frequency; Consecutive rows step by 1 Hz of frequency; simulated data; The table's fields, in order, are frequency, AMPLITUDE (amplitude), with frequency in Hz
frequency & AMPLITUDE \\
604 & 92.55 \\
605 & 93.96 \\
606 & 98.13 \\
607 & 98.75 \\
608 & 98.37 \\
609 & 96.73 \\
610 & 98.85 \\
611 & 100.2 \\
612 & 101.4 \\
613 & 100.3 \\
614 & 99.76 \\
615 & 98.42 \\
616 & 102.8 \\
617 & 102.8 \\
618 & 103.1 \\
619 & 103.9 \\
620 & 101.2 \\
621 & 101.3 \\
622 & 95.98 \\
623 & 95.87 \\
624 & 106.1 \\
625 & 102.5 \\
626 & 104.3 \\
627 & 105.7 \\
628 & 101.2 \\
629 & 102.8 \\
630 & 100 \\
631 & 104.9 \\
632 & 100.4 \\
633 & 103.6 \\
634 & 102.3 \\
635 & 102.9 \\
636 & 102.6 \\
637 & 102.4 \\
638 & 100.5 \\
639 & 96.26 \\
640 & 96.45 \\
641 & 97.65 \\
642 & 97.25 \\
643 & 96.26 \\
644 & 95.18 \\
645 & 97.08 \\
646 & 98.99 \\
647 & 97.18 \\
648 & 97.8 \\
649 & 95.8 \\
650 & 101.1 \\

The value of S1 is 103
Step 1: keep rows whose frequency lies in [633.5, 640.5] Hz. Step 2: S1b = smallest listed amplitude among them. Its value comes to 96.26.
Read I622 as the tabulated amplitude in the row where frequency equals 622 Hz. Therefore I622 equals 95.98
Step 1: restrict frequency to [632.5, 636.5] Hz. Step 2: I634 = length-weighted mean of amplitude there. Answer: 103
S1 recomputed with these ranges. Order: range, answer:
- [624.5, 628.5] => 103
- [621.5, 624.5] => 99.3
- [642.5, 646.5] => 96.9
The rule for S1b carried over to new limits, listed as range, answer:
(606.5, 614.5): 96.73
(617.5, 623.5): 95.87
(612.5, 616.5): 98.42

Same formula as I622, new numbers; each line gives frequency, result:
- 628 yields 101.2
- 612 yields 101.4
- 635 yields 102.9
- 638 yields 100.5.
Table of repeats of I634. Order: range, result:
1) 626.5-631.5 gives 103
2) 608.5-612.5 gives 99.3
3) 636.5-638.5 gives 101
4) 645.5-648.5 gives 98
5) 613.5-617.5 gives 101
